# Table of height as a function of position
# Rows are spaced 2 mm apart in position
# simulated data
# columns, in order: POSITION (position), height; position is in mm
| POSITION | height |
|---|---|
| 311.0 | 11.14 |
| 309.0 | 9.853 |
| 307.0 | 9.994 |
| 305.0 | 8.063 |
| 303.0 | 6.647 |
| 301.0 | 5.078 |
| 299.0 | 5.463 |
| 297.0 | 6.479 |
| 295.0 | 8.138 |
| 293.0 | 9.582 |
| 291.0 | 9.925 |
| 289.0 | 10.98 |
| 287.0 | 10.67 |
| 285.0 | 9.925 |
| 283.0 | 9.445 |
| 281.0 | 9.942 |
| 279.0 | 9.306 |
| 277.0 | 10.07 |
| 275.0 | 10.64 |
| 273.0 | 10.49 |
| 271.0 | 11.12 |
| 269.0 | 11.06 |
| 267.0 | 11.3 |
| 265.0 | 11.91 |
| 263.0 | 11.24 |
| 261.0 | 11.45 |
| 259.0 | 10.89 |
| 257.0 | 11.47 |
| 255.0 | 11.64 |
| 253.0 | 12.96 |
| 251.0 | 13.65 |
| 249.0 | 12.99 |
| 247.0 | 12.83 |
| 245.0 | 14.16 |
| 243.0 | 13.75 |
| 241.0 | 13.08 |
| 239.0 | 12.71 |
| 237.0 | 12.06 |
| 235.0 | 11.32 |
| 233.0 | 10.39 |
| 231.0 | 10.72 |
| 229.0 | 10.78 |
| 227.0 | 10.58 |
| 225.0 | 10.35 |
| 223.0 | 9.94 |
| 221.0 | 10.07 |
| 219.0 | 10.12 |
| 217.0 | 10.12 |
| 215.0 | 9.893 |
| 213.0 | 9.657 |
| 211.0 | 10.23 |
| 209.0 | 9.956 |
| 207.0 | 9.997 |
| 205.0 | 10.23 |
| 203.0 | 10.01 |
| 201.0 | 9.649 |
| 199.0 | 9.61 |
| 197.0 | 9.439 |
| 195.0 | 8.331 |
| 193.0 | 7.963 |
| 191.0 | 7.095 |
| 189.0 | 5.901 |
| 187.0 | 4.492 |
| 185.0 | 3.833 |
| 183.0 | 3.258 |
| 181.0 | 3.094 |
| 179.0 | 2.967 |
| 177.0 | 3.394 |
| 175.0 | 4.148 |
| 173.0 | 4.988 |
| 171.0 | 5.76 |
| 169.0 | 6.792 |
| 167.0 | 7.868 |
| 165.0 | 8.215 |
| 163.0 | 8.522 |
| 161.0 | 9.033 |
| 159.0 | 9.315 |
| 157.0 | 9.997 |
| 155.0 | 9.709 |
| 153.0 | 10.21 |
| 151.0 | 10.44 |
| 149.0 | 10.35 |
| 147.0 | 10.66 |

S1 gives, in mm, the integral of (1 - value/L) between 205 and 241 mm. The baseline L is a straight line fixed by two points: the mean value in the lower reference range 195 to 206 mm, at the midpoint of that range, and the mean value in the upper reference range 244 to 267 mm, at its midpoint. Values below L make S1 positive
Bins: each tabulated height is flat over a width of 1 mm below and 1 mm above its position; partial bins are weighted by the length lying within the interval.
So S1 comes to 0.5 mm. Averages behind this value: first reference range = 9.66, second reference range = 12.2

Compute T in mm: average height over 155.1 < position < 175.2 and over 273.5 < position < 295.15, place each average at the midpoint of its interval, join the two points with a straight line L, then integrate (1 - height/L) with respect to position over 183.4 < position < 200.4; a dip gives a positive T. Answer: 2.5 mm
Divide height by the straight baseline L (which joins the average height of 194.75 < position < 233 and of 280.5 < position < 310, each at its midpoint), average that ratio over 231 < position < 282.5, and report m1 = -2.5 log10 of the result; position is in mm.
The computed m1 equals -0.24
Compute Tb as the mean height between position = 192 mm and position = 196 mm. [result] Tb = 8.15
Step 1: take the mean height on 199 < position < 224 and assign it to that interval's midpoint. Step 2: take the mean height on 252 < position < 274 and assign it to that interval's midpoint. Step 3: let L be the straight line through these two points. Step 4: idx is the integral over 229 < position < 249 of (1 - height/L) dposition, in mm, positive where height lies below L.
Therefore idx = -2.9 mm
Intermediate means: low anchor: 9.97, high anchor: 11.4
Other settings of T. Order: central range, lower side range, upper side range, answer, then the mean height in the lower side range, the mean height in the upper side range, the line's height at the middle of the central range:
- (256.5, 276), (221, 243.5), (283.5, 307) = -2.86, 11.3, 8.37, 9.72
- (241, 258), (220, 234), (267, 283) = -4.17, 10.4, 10.4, 10.4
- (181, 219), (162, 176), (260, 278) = -0.67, 6.61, 11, 7.98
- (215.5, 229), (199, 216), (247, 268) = 0.40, 9.93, 12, 10.5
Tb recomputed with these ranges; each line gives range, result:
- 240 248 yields 13.5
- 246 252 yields 13.2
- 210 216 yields 9.93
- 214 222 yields 10.1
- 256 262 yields 11.3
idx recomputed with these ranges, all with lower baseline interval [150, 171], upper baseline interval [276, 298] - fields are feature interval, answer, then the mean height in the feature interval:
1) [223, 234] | -1.6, 10.5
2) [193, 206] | -0.5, 9.42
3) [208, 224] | -1.5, 10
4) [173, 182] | 5.4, 3.58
